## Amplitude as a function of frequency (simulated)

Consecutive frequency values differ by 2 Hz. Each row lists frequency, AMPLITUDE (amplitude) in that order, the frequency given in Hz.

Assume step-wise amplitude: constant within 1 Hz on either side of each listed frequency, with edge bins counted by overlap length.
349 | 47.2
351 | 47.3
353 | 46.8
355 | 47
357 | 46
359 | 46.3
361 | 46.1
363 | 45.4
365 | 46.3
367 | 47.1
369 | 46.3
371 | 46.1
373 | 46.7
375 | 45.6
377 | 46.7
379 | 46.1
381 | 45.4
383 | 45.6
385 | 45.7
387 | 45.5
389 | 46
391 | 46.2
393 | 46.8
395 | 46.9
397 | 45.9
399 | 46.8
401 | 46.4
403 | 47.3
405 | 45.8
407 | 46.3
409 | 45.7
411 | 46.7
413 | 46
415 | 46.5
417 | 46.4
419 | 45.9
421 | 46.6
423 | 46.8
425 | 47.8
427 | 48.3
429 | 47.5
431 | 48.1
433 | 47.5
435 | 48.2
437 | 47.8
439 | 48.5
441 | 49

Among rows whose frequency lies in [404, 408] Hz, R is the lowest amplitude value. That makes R 45.8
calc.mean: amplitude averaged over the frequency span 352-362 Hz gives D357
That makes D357 46.4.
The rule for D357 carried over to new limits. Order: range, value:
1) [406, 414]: 46.2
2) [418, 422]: 46.2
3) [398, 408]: 46.5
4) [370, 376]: 46.1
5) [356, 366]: 46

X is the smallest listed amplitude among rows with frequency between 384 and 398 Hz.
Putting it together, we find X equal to 45.5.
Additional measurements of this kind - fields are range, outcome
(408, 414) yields 45.7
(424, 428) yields 47.8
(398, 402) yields 46.4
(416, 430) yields 45.9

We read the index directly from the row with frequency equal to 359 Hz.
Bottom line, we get 46.3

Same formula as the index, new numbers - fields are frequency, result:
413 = 46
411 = 46.7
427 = 48.3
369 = 46.3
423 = 46.8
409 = 45.7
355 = 47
